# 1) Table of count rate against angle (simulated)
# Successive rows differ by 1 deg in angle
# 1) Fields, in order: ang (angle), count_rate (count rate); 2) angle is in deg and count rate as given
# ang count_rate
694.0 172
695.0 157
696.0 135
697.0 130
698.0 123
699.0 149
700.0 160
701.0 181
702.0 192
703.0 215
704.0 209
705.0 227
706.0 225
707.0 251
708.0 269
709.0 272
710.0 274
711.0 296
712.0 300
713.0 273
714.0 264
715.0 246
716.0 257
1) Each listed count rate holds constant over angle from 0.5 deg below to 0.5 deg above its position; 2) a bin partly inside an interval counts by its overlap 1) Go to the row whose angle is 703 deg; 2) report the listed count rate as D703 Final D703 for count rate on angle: 215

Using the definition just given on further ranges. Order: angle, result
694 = 172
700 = 160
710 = 274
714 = 264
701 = 181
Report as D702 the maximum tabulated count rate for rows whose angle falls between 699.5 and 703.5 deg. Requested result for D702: 215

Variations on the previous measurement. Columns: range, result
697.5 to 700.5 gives 160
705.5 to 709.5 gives 272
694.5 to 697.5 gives 157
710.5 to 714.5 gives 300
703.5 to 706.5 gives 227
